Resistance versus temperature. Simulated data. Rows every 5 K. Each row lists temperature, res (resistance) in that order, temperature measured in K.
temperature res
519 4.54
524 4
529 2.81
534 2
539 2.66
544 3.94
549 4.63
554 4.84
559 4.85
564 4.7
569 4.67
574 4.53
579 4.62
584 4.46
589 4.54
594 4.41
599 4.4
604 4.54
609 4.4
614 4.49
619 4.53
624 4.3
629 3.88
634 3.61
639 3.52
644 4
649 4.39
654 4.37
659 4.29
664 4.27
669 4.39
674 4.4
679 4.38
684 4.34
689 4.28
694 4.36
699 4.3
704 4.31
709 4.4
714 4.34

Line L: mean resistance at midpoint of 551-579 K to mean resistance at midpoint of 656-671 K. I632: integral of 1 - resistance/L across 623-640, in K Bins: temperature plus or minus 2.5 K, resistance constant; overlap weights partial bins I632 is 2.4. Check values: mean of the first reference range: 4.71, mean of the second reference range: 4.32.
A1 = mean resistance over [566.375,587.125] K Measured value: 4.57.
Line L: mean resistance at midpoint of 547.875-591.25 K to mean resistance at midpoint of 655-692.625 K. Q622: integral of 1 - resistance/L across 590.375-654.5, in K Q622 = 3.91 K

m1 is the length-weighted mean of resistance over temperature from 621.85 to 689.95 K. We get 4.17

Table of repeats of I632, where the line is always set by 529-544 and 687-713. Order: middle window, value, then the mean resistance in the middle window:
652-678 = -2.4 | 4.35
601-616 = -4.7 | 4.47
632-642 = 0.3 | 3.58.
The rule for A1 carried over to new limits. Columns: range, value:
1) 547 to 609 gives 4.59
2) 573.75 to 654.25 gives 4.28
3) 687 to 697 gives 4.32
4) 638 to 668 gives 4.18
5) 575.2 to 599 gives 4.5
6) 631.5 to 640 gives 3.57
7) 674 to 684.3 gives 4.37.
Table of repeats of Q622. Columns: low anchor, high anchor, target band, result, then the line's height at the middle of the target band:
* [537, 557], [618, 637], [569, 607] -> -4.3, 4.05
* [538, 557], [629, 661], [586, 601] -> -1.4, 4.08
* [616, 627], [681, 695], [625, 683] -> 2.8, 4.36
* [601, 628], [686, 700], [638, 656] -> 1.1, 4.38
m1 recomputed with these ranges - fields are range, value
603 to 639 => 4.19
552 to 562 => 4.84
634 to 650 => 3.87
